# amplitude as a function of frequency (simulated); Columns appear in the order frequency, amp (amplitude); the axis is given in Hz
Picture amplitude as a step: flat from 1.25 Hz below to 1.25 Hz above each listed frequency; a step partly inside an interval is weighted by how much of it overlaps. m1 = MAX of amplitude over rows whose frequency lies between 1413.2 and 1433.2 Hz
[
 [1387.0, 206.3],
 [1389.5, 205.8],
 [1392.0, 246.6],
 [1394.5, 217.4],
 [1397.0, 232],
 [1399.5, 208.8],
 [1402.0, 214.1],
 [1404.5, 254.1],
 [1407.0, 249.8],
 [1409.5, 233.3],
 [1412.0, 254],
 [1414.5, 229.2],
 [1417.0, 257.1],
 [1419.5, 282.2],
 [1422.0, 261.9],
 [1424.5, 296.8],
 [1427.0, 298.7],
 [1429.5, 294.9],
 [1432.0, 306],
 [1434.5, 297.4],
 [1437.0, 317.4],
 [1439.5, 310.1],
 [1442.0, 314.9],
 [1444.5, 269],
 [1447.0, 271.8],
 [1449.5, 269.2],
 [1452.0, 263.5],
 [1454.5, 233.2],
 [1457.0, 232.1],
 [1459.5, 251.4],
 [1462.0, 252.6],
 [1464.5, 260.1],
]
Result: 306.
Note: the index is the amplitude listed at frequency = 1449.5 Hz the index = 269.2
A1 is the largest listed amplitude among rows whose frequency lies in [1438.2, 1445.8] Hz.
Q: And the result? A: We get 314.9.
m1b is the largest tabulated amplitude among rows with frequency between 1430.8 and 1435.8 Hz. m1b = 306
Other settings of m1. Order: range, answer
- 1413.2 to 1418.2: 257.1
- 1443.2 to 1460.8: 271.8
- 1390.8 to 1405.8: 254.1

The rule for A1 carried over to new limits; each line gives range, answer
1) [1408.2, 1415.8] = 254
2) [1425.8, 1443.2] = 317.4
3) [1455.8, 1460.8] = 251.4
